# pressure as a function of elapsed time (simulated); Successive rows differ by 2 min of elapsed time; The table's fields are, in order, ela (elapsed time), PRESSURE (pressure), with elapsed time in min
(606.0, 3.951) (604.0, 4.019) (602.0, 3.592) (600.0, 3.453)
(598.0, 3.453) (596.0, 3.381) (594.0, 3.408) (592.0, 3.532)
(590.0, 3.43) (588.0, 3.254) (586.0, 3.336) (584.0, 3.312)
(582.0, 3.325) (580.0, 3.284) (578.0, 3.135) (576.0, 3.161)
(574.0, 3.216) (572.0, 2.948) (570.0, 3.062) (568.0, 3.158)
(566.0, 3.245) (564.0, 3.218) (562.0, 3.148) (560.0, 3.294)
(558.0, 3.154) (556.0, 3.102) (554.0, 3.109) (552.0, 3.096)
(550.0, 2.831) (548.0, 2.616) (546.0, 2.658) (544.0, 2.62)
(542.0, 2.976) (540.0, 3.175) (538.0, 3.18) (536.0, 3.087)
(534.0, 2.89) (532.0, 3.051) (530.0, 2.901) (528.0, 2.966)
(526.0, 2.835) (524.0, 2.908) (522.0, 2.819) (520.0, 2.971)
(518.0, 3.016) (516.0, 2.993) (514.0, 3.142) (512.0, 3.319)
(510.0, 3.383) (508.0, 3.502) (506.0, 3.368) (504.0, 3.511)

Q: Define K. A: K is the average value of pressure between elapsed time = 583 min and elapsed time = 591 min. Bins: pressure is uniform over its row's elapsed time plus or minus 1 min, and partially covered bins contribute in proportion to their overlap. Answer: 3.33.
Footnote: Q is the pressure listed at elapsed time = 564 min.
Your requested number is 3.218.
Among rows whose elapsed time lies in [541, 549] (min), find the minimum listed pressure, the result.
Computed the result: 2.616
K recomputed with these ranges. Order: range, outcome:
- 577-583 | 3.25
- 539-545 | 2.92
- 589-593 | 3.48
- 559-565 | 3.22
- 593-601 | 3.42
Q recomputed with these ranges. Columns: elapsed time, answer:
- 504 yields 3.511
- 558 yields 3.154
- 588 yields 3.254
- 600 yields 3.453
